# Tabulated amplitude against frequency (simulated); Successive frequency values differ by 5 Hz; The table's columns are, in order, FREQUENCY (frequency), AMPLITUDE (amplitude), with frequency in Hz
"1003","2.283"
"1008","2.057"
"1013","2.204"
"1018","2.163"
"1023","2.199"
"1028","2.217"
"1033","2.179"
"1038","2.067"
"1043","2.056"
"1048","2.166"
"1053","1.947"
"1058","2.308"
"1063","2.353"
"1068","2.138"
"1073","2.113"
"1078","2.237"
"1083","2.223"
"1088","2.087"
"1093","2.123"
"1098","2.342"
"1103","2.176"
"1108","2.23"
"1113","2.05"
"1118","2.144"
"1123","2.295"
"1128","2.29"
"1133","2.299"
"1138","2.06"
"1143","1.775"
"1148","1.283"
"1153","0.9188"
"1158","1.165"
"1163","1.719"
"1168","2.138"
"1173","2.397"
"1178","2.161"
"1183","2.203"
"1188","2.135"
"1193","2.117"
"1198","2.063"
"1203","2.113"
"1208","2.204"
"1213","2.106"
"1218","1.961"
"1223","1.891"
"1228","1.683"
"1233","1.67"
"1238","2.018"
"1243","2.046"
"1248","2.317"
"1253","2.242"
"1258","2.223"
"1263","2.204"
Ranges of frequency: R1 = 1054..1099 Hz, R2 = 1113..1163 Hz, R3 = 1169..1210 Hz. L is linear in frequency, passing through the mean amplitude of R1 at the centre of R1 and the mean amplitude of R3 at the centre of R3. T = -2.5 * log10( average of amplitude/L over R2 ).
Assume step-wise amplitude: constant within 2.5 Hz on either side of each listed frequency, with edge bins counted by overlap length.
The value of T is 0.20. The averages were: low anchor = 2.2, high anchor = 2.17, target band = 1.81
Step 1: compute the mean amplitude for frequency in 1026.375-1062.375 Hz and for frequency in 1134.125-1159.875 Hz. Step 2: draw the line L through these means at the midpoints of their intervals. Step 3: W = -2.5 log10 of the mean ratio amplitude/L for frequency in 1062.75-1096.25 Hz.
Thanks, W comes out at -0.13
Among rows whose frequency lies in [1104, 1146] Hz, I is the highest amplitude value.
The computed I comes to 2.299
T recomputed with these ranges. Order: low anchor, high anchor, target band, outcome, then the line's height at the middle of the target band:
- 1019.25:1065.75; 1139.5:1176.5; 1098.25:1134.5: -0.205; 1.84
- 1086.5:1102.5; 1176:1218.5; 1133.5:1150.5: 0.213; 2.16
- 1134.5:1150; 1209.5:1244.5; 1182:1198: -0.157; 1.85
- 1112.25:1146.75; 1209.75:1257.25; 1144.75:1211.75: 0.087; 2.06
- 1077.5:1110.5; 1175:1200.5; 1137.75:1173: 0.321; 2.16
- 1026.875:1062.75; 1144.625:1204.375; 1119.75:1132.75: -0.163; 1.97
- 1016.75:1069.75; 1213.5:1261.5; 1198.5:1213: -0.051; 2.04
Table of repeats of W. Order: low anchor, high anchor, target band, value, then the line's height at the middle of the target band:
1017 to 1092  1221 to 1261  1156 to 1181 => 0.07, 2.07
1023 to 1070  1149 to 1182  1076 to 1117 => -0.10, 1.99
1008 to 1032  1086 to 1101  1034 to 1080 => 0.01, 2.18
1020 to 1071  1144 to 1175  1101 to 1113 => -0.17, 1.86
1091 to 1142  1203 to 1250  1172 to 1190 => -0.07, 2.07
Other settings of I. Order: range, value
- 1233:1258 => 2.317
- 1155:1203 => 2.397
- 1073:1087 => 2.237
